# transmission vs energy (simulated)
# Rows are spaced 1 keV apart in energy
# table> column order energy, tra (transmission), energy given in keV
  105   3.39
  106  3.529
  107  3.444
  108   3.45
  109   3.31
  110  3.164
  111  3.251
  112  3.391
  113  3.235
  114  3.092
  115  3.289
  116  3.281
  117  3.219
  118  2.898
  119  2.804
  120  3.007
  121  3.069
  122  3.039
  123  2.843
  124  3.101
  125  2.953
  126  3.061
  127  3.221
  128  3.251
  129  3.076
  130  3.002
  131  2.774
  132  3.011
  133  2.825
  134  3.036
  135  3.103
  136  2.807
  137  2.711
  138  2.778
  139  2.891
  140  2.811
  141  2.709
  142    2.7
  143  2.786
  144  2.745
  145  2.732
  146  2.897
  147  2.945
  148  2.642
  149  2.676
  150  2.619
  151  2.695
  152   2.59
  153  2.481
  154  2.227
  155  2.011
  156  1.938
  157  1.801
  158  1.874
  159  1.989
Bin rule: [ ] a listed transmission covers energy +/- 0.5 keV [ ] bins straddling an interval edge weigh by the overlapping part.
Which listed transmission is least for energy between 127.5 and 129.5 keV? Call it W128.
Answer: 3.076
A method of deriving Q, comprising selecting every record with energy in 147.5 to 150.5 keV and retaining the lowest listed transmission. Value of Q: 2.619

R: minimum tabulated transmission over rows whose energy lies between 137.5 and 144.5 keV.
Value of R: 2.7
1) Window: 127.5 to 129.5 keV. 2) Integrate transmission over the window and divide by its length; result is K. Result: 3.16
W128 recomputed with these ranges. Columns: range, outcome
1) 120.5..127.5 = 2.843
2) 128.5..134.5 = 2.774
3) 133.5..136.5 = 2.807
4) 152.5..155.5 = 2.011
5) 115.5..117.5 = 3.219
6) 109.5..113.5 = 3.164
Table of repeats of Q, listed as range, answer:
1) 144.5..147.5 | 2.732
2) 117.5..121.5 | 2.804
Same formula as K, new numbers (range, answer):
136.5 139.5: 2.79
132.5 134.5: 2.93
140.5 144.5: 2.74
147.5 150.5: 2.65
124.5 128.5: 3.12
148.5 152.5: 2.65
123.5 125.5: 3.03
